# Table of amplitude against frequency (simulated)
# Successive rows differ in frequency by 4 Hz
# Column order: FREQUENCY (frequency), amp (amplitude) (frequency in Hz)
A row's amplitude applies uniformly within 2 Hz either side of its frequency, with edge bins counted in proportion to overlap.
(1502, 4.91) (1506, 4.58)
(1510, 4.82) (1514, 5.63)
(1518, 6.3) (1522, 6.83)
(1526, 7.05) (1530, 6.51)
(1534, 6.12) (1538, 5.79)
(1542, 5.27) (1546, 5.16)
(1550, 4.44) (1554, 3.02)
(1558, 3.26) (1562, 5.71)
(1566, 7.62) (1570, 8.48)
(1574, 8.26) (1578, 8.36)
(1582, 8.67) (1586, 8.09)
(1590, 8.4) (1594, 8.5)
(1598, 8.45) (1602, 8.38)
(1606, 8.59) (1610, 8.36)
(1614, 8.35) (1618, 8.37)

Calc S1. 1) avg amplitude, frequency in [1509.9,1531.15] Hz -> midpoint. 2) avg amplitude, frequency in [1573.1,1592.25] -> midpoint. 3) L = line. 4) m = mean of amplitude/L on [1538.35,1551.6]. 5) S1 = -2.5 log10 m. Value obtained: 0.36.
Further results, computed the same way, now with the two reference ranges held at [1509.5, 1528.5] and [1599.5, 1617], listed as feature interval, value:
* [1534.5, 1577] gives 0.23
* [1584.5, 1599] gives -0.05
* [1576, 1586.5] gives -0.09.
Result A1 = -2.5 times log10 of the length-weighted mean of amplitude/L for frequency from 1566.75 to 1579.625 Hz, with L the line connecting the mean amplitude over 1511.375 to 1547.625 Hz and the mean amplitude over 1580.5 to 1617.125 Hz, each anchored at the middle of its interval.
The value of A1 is -0.103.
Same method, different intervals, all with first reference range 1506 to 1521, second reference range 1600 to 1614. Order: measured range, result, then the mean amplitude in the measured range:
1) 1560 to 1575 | -0.036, 7.47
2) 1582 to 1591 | -0.072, 8.32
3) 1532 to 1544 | 0.101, 5.73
